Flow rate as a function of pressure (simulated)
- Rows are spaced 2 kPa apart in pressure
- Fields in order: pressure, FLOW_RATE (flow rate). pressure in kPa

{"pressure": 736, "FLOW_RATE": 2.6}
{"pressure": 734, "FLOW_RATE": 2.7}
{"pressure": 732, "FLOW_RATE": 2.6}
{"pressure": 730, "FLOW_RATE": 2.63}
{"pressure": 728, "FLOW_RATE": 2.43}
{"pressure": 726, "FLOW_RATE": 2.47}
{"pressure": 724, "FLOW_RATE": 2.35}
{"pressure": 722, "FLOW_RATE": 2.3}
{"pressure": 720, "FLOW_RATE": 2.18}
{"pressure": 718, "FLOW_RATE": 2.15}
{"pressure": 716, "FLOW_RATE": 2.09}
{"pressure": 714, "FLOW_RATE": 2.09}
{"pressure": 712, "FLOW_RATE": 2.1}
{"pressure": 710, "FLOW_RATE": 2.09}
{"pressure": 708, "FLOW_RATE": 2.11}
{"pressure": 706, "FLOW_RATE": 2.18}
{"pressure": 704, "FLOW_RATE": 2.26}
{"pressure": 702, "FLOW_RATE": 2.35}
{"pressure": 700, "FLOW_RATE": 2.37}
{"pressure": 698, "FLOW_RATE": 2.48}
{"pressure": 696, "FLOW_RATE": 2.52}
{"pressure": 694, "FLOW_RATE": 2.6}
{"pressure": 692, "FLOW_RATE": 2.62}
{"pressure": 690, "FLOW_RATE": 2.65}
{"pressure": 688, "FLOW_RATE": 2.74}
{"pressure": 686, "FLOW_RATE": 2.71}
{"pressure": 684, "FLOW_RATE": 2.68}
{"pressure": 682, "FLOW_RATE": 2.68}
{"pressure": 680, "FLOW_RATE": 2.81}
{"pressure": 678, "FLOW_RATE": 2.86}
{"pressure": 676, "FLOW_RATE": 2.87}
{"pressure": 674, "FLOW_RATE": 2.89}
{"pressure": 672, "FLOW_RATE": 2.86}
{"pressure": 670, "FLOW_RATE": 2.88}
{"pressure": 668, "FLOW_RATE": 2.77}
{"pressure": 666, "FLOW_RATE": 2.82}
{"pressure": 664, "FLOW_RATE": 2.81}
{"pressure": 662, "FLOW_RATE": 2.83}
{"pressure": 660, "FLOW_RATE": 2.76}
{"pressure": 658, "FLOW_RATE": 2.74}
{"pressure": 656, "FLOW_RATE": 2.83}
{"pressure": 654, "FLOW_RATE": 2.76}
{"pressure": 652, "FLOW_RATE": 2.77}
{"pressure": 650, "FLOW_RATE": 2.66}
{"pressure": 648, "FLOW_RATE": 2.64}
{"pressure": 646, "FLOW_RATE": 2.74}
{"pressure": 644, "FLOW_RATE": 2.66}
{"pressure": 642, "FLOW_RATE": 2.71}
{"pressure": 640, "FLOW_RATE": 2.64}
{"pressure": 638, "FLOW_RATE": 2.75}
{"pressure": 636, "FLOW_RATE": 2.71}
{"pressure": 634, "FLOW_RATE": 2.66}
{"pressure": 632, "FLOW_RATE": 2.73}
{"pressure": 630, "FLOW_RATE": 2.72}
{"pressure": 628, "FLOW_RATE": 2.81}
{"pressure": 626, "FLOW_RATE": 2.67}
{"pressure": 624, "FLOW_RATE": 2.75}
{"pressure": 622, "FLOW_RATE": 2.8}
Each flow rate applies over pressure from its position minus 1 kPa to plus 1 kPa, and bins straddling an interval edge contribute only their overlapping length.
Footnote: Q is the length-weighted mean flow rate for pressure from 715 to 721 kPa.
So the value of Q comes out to 2.14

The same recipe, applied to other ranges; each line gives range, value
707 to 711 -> 2.1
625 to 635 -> 2.72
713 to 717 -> 2.09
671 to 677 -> 2.87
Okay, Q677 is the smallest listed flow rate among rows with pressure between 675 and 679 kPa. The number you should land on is 2.86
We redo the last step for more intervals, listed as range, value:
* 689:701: 2.37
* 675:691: 2.65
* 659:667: 2.76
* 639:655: 2.64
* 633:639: 2.66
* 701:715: 2.09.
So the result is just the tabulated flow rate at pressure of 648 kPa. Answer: 2.64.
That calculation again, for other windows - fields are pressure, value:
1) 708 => 2.11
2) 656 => 2.83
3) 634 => 2.66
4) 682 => 2.68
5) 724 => 2.35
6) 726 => 2.47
